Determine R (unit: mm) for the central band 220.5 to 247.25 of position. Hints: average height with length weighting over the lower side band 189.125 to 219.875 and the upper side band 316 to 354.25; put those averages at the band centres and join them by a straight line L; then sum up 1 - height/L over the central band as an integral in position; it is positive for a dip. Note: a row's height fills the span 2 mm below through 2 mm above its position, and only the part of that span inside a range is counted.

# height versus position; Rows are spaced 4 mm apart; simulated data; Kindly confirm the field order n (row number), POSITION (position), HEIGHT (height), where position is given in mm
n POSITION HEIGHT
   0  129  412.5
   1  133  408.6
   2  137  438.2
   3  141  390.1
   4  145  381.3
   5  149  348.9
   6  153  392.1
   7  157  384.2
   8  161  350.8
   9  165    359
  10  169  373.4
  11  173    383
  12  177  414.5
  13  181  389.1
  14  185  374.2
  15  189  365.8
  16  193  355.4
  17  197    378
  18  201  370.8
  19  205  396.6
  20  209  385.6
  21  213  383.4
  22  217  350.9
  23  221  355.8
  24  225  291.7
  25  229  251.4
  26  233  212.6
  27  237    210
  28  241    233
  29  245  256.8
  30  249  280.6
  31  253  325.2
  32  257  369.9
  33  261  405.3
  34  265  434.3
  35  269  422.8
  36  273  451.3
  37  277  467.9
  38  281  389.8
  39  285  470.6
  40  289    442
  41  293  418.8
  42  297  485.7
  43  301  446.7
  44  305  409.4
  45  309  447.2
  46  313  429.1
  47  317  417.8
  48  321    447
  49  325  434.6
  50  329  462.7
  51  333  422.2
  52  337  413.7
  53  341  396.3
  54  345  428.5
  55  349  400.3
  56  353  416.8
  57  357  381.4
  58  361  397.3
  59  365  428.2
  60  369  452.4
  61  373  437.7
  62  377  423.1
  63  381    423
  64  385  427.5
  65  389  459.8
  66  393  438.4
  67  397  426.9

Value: 9.1 mm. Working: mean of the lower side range 373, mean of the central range 254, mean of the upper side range 424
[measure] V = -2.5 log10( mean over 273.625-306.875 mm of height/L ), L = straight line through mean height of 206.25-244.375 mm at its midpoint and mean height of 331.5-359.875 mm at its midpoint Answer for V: -0.232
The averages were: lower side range 298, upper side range 408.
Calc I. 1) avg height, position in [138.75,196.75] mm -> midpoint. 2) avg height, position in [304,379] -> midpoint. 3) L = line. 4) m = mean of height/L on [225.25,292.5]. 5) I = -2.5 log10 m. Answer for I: 0.15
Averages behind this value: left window 376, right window 424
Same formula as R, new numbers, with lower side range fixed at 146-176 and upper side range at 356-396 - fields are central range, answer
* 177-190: -0.2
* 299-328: -1.6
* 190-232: 3.9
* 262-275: -1.1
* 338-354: 0.4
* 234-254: 7.0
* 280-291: -0.9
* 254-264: 0.3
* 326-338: -0.5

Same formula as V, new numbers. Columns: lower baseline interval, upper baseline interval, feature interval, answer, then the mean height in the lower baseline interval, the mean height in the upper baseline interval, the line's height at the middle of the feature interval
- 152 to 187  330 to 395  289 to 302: -0.106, 380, 422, 408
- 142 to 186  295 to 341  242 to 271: 0.174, 378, 436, 413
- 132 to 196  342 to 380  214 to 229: 0.202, 381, 418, 392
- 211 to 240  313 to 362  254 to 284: -0.222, 292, 419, 341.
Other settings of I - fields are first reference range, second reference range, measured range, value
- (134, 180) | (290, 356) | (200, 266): 0.248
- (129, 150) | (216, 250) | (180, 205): -0.154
